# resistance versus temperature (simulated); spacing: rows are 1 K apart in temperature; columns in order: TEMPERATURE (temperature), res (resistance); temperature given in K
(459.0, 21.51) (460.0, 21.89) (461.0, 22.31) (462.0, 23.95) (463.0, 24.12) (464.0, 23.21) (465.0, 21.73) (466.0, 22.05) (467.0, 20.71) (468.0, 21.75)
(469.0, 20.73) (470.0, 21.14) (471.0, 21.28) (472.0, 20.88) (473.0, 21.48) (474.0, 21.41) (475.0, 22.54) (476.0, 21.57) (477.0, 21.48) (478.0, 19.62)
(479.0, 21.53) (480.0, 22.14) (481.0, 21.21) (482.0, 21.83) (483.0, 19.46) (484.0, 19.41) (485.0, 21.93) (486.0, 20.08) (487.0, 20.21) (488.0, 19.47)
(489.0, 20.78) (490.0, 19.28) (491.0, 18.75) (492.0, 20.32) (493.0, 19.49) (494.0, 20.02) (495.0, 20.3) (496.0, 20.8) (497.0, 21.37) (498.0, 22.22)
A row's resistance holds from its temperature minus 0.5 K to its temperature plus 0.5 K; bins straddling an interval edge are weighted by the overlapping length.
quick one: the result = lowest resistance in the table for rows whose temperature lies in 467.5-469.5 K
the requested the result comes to 20.73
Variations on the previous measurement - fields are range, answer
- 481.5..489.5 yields 19.41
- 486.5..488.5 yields 19.47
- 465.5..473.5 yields 20.71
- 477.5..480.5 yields 19.62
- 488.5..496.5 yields 18.75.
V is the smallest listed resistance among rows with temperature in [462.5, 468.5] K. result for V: 20.71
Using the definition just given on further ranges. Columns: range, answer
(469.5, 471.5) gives 21.14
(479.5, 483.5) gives 19.46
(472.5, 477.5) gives 21.41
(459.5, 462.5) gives 21.89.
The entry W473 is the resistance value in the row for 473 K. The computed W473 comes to 21.48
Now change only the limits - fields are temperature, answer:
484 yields 19.41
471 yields 21.28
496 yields 20.8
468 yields 21.75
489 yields 20.78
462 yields 23.95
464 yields 23.21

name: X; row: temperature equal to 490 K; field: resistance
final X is 19.28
